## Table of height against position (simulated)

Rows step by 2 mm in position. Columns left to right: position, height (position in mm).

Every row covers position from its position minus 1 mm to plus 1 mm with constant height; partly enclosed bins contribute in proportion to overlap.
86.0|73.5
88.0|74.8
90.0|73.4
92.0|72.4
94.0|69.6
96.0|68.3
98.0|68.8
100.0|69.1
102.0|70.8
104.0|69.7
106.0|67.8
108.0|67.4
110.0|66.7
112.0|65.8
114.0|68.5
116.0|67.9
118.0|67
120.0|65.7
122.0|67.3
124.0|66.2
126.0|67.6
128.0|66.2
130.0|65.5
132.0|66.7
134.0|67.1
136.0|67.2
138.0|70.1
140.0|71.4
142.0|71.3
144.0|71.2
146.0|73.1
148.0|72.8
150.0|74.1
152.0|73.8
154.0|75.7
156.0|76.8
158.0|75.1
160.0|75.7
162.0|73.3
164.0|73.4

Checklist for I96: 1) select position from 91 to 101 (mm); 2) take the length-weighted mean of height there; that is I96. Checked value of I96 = 69.6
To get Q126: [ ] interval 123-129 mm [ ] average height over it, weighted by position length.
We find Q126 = 66.7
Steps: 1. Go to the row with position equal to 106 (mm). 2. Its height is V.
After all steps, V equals 67.8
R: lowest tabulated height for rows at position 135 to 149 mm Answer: 67.2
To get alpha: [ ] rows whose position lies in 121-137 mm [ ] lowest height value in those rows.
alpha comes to 65.5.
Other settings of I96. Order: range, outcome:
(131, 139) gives 67.8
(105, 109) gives 67.6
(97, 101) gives 68.9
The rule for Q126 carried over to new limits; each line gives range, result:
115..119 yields 67.5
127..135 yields 66.4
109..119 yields 67.2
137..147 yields 71.4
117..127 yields 66.8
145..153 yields 73.4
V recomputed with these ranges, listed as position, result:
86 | 73.5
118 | 67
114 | 68.5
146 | 73.1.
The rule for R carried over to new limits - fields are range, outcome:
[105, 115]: 65.8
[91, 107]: 67.8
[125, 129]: 66.2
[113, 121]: 65.7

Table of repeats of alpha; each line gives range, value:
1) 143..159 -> 71.2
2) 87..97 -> 68.3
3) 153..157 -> 75.7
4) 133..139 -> 67.1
